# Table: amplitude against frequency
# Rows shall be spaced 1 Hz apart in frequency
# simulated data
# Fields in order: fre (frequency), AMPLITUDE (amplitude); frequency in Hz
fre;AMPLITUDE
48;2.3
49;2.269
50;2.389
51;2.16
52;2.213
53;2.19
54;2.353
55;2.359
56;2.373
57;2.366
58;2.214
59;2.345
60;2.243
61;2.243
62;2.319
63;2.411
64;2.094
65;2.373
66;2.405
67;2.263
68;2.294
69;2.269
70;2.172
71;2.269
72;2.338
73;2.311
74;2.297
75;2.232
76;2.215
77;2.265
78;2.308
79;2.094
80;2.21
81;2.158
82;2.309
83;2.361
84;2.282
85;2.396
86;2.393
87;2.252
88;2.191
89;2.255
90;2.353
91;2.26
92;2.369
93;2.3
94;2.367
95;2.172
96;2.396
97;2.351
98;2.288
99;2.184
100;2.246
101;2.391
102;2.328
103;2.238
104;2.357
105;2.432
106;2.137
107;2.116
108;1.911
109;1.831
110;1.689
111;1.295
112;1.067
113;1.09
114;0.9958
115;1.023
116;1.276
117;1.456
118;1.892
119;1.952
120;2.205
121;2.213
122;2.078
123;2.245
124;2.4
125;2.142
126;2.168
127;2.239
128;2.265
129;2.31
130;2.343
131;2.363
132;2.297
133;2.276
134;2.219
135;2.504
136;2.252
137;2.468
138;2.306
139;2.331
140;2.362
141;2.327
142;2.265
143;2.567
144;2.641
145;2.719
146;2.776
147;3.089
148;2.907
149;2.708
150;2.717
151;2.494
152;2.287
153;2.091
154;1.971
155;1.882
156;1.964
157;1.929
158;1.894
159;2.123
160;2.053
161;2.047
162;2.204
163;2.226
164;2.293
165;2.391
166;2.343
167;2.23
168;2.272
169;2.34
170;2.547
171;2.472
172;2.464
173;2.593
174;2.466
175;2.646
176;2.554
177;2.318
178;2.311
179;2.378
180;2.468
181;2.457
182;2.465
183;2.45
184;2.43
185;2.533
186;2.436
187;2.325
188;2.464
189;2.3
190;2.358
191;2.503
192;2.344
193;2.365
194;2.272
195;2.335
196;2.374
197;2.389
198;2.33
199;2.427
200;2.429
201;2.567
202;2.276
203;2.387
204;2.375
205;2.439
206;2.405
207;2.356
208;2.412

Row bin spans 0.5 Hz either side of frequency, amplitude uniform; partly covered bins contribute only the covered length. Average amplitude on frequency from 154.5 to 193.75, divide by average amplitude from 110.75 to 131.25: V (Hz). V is 1.25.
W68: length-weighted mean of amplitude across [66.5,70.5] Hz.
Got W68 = 2.25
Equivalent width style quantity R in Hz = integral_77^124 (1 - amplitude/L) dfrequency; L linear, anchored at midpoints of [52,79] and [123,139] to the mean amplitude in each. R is 4.7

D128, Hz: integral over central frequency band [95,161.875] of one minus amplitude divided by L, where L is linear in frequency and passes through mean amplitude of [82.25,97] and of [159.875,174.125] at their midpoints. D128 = 4.75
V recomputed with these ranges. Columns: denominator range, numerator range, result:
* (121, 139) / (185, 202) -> 1.05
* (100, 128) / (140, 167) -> 1.23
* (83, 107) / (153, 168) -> 0.92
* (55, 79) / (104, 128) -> 0.81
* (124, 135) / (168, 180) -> 1.08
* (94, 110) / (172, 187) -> 1.11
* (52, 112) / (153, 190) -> 1.03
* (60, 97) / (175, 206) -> 1.05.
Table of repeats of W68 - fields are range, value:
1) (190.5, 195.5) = 2.36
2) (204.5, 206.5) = 2.42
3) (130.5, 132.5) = 2.33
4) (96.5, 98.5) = 2.32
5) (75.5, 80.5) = 2.22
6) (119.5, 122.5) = 2.17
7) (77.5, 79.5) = 2.2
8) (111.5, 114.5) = 1.05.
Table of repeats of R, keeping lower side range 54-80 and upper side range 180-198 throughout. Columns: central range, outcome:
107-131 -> 5.0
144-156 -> -0.7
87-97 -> 0.0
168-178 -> -0.4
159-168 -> 0.6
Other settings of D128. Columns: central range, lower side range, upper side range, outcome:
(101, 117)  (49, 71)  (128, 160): 4.1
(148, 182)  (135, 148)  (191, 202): 2.0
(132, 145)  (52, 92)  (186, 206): -0.3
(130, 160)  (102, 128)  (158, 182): -3.3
